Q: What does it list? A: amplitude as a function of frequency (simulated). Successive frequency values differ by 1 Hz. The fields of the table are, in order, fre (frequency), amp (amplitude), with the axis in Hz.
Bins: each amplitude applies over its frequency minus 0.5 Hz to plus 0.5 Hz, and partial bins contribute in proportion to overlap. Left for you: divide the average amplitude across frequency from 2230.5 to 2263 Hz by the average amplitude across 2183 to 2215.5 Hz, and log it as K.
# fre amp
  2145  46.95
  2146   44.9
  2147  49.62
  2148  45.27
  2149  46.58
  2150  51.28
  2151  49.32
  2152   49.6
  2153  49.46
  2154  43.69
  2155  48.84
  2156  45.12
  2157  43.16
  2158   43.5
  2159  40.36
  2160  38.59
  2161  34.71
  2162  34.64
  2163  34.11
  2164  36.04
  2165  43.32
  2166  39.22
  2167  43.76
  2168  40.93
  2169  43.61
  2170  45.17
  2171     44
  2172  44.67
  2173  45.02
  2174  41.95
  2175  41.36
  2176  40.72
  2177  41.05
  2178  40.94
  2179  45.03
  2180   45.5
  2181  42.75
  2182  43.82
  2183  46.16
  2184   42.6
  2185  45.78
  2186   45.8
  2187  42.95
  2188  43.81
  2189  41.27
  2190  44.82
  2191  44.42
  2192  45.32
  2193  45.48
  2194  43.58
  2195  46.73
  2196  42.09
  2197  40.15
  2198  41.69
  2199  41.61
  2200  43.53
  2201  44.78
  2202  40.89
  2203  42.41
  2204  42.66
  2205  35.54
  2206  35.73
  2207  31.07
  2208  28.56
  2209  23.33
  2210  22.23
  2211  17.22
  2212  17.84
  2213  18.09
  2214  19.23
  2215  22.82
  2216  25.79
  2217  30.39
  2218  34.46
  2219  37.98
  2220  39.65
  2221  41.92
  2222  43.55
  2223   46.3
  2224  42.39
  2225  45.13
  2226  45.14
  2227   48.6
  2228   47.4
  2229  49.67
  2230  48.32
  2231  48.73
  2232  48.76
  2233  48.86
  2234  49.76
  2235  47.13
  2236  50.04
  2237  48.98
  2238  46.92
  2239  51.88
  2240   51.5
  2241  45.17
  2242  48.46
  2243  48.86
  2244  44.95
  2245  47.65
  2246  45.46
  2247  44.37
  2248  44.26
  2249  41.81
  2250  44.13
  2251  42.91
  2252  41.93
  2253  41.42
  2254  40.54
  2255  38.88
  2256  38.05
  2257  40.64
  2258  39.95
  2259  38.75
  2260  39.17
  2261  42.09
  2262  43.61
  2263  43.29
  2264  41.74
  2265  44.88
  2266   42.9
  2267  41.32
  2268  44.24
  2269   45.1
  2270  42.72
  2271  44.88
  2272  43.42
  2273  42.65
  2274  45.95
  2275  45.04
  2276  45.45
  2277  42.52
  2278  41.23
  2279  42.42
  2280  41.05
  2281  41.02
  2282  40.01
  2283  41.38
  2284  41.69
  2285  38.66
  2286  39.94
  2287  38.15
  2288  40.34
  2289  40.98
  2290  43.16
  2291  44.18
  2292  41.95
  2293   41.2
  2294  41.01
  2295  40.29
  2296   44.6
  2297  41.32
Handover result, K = 1.21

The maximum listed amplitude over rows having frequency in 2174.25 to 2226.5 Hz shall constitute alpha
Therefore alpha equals 46.73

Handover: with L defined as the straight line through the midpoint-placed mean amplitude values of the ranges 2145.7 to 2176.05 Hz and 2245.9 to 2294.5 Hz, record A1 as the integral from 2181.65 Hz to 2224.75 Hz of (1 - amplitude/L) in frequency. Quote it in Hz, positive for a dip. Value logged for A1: 5.3 Hz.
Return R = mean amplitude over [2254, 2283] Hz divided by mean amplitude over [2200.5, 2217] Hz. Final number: 1.44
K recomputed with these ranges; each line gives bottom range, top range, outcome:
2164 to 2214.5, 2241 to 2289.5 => 1.08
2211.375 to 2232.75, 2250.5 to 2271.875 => 1.10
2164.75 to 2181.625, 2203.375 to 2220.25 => 0.66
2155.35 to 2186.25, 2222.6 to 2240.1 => 1.14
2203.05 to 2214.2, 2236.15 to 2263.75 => 1.61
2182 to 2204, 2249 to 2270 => 0.96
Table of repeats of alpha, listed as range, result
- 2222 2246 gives 51.88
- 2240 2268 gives 51.5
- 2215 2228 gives 48.6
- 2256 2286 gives 45.95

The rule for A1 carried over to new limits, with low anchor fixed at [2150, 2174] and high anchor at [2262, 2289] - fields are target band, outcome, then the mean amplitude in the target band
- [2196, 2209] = 1.2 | 38.6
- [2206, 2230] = 4.7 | 34.2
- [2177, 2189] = -0.3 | 43.9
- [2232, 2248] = -2.0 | 47.9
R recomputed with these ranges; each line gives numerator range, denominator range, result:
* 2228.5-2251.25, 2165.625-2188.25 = 1.09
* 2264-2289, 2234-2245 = 0.87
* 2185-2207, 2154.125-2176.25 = 1.02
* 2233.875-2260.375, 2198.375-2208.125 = 1.14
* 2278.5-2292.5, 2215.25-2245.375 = 0.91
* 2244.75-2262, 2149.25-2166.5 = 0.98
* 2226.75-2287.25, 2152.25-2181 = 1.05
